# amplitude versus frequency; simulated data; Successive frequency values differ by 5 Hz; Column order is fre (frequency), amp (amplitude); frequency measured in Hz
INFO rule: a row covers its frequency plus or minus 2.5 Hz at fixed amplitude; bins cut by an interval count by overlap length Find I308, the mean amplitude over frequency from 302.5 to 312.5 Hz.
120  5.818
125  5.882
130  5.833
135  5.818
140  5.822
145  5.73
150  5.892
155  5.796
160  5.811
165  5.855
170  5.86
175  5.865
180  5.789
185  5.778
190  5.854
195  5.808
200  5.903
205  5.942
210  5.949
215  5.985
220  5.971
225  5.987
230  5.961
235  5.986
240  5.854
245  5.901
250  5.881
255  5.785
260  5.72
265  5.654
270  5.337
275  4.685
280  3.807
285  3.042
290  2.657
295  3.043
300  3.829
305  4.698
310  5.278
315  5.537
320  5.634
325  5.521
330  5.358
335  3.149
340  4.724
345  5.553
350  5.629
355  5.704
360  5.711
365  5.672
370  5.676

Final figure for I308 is 4.99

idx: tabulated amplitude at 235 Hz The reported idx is 5.986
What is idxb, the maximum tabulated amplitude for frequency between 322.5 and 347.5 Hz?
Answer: 5.553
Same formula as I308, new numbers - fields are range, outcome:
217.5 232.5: 5.97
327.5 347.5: 4.7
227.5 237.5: 5.97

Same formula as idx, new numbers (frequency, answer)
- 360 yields 5.711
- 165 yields 5.855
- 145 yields 5.73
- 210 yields 5.949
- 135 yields 5.818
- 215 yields 5.985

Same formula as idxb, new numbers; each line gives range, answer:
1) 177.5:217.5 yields 5.985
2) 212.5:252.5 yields 5.987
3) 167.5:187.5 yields 5.865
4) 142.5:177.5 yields 5.892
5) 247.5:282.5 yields 5.881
